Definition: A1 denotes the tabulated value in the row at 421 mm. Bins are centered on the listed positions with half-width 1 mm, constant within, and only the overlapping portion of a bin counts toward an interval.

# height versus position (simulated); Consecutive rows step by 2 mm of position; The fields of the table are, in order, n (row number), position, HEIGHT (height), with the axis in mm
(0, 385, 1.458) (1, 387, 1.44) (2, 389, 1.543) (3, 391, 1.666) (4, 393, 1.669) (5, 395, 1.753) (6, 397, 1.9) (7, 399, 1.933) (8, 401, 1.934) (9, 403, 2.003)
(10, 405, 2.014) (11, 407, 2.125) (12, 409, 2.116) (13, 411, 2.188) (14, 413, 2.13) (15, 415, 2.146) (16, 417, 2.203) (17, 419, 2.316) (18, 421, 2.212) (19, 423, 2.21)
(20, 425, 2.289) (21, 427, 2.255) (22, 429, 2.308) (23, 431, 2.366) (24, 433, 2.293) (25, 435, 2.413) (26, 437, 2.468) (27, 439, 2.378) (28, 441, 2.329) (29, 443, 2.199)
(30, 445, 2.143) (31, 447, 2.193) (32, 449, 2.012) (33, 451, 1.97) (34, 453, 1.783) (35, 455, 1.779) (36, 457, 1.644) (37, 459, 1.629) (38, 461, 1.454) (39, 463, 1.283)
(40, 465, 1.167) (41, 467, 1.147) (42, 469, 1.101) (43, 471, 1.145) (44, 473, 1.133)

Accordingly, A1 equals 2.212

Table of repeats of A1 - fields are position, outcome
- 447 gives 2.193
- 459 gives 1.629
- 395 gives 1.753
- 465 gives 1.167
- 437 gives 2.468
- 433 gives 2.293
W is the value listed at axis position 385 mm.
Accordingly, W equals 1.458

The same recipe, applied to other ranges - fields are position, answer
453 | 1.783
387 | 1.44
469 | 1.101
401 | 1.934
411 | 2.188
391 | 1.666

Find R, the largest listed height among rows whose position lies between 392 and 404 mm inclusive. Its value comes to 2.003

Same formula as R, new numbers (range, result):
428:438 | 2.468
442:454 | 2.199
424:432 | 2.366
